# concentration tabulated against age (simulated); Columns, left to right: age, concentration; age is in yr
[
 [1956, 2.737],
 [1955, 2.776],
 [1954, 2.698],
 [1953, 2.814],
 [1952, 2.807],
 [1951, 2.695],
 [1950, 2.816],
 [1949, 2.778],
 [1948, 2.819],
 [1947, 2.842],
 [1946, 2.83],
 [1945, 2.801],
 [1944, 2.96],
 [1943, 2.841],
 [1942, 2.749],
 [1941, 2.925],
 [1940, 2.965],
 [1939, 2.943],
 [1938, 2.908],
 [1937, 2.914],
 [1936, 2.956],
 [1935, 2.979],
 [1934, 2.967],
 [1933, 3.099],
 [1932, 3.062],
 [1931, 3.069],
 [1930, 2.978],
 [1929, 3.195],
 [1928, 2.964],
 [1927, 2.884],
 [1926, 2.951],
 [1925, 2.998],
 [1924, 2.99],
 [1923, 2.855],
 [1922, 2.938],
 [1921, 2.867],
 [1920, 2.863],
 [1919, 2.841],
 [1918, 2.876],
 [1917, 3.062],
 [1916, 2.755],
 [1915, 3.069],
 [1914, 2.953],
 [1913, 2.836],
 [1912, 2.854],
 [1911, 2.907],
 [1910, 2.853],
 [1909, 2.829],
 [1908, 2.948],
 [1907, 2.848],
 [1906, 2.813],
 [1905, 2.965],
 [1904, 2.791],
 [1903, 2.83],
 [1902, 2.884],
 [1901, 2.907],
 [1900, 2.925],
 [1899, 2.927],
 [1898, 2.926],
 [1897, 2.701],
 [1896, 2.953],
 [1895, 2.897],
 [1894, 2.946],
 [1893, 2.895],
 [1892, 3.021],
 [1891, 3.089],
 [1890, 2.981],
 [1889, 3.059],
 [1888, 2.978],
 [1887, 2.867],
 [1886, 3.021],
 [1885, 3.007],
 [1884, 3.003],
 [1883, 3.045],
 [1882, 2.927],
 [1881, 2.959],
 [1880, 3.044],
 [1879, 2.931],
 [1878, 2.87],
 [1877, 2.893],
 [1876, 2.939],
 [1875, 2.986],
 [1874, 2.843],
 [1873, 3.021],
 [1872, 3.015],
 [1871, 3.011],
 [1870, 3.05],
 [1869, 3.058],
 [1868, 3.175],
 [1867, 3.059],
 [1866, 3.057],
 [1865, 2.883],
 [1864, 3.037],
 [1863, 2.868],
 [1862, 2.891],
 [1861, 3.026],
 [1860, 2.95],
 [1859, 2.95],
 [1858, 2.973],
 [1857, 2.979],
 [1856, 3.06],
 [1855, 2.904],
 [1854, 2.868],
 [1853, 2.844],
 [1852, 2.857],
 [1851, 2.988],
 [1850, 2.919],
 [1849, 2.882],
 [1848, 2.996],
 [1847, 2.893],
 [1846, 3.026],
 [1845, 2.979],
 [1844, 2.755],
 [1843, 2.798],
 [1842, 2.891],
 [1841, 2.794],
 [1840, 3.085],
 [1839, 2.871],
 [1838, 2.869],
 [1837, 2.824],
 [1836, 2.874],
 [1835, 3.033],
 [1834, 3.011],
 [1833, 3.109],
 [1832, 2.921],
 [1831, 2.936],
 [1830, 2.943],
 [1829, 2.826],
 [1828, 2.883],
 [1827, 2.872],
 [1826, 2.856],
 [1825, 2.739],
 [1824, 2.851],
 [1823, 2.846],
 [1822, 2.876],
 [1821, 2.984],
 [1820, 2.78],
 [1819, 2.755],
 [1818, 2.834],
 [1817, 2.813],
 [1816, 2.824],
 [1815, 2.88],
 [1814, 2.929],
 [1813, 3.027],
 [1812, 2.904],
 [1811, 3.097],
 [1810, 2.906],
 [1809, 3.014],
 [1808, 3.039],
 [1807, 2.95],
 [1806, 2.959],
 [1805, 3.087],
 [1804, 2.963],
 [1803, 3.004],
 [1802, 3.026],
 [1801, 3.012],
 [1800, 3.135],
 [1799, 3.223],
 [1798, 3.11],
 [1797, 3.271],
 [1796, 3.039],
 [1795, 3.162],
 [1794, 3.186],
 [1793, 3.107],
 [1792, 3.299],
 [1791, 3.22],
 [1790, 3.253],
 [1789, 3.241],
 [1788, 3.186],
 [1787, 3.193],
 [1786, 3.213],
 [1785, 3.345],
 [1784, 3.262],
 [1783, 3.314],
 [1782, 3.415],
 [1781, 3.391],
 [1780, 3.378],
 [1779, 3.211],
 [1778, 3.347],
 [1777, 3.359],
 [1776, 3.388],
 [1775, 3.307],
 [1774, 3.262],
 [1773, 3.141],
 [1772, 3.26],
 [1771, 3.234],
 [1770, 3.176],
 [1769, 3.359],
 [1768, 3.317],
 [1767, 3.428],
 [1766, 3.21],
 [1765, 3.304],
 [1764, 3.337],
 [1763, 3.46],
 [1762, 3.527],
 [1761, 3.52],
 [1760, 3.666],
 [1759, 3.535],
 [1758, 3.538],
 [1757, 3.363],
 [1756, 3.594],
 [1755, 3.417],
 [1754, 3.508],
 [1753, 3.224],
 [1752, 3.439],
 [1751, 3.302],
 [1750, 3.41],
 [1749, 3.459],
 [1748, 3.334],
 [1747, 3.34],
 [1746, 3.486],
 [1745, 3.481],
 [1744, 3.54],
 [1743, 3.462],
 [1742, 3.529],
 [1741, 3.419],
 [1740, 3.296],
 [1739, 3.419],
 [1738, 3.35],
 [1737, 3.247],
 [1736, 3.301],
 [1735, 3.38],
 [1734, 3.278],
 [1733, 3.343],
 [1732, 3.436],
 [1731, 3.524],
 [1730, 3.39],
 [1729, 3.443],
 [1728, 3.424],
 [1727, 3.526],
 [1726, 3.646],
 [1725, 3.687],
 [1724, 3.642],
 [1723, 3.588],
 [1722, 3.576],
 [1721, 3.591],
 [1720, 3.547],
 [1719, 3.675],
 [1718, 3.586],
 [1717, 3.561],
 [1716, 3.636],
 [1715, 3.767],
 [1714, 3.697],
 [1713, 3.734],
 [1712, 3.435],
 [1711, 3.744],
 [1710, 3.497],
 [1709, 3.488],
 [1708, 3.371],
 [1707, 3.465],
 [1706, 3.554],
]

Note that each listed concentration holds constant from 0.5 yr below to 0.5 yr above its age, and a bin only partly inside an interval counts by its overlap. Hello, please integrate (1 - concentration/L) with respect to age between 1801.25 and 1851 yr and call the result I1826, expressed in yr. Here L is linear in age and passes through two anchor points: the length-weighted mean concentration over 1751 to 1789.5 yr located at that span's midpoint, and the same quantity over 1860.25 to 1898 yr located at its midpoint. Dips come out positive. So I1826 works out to 3.8 yr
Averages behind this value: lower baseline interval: 3.35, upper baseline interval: 2.97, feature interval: 2.92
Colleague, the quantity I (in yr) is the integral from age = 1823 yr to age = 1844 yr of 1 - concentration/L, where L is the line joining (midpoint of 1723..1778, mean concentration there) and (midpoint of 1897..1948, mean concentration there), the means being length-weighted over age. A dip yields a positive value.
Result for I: 1.8 yr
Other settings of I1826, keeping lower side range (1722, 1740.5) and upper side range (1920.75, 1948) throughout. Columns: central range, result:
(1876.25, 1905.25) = 1.0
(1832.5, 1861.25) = 2.1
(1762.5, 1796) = 0.5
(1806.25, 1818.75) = 1.2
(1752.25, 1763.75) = -0.4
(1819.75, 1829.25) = 1.1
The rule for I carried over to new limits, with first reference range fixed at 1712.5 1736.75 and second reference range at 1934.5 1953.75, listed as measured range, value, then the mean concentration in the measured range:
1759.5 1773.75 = 0.2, 3.35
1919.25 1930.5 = -0.1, 2.95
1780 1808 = 1.3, 3.17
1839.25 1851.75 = 1.0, 2.92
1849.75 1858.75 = 0.6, 2.93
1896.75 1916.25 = 0.6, 2.88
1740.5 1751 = 0.1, 3.44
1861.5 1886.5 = 0.7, 2.98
